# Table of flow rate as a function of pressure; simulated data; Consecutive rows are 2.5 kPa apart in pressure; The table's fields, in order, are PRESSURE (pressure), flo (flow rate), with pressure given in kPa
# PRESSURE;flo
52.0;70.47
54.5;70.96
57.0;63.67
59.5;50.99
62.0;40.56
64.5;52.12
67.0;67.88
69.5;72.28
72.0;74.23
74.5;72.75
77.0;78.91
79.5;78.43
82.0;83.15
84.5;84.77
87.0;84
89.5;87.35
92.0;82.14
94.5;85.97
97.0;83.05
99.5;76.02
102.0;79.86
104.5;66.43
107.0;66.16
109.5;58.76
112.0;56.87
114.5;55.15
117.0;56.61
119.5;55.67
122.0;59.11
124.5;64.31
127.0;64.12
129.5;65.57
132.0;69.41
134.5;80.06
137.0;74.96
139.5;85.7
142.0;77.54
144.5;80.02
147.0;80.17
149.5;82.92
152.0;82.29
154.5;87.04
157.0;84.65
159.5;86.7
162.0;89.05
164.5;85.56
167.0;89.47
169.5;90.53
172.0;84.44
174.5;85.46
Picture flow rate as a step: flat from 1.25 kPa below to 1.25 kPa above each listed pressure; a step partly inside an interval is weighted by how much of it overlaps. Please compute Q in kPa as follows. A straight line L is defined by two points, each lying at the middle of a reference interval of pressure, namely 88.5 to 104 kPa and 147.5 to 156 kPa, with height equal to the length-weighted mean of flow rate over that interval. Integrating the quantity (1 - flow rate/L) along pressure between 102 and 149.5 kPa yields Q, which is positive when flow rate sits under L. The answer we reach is 8.3 kPa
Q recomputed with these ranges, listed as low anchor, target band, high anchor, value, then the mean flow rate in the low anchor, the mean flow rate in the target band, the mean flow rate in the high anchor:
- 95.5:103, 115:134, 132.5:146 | 4.03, 79.8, 62.5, 79.1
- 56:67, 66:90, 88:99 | -3.18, 53.4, 78.2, 84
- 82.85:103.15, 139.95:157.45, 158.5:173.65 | 0.88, 82.9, 82.1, 87.6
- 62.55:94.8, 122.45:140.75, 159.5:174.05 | 2.56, 76.2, 71.5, 87.6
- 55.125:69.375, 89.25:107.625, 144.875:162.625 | -2.88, 57.1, 78.3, 84.3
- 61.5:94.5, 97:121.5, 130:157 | 4.07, 75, 64.4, 79.8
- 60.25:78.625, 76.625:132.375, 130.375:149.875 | 0.05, 65.4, 71.3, 78.4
